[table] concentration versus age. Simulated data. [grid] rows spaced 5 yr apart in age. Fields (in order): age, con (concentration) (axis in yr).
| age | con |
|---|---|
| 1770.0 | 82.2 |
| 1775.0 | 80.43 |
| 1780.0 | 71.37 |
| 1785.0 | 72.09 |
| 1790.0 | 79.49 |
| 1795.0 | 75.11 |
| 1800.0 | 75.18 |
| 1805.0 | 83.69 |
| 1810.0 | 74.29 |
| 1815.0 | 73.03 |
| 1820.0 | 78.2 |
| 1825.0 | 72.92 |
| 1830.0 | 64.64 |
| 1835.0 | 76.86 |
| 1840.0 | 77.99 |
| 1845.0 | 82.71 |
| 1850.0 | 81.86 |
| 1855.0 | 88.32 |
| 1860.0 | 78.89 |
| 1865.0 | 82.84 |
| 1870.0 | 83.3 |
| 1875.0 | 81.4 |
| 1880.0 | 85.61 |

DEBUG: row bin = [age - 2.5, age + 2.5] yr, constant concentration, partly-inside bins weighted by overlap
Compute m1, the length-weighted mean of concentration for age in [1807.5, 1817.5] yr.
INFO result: 73.7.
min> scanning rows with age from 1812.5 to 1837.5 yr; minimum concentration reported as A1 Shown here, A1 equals 64.64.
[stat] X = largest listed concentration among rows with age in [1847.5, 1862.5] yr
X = 88.32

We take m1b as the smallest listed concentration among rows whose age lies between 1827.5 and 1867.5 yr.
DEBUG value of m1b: 64.64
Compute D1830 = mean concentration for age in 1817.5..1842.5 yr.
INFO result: 74.1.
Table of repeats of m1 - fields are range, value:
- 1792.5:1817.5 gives 76.3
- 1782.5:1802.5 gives 75.5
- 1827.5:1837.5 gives 70.8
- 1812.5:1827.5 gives 74.7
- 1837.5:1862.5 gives 82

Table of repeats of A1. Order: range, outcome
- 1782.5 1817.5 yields 72.09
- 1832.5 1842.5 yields 76.86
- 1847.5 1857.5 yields 81.86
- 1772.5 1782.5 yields 71.37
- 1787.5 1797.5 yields 75.11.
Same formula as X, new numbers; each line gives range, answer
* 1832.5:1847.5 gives 82.71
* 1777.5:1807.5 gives 83.69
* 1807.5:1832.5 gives 78.2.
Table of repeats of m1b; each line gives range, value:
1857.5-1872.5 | 78.89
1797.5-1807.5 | 75.18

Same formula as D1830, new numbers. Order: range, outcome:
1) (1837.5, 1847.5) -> 80.3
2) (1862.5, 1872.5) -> 83.1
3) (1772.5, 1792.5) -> 75.8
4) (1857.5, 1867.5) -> 80.9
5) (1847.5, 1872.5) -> 83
